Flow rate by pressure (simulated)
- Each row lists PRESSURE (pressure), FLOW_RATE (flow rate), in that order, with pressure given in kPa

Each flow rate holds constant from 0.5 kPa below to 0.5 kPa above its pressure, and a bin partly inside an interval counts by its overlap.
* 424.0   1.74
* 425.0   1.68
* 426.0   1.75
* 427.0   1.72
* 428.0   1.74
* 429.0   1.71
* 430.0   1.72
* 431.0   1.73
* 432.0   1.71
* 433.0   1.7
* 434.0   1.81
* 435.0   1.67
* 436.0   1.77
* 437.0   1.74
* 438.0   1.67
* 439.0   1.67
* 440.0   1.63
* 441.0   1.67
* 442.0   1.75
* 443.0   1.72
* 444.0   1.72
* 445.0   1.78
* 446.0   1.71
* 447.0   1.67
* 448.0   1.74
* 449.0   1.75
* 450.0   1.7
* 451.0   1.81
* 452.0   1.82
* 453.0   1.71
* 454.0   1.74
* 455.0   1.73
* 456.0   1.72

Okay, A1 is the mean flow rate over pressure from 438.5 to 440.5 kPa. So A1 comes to 1.65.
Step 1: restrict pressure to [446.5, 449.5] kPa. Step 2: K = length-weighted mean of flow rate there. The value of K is 1.72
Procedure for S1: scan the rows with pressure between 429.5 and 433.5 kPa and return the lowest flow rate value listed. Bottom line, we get 1.7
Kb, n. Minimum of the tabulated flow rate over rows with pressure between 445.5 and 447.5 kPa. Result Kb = 1.67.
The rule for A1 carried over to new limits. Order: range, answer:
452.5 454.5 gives 1.73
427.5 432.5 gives 1.72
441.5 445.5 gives 1.74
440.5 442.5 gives 1.71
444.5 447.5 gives 1.72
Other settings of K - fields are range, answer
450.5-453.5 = 1.78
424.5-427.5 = 1.72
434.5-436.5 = 1.72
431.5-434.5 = 1.74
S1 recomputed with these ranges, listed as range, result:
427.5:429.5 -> 1.71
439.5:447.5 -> 1.63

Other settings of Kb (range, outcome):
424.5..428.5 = 1.68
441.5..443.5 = 1.72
